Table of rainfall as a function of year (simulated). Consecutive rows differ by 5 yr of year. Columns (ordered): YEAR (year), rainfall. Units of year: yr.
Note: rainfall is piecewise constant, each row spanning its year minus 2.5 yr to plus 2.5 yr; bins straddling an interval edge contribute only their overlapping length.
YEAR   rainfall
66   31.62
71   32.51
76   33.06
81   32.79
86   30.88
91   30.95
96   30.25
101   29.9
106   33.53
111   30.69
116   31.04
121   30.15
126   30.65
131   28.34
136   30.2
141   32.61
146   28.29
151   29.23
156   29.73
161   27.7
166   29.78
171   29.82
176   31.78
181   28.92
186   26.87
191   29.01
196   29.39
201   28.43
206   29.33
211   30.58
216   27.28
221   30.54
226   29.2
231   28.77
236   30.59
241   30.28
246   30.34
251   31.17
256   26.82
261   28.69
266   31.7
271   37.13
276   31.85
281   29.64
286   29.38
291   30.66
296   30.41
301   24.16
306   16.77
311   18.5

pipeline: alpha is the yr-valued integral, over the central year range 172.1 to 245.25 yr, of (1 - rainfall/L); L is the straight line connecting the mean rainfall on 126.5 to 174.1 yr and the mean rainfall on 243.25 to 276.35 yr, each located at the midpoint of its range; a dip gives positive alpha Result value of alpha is 2.36 yr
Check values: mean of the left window 29.6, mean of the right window 31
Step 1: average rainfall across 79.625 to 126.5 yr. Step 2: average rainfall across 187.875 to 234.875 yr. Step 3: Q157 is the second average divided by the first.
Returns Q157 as 0.9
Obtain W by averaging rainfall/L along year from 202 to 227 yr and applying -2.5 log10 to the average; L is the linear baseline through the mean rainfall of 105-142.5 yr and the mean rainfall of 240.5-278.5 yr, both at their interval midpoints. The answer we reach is 0.058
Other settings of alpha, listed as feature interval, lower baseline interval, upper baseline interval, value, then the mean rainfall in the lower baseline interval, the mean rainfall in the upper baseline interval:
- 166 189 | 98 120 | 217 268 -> 0.8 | 31.2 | 29.7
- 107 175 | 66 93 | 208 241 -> 2.2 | 32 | 29.6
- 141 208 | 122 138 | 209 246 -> 1.1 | 29.8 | 29.6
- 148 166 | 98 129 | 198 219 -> 0.6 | 30.9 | 29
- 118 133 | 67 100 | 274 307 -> 0.5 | 31.7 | 28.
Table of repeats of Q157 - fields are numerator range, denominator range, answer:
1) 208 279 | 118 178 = 1.02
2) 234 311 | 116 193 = 0.98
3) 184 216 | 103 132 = 0.93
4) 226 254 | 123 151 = 1.00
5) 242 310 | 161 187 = 0.98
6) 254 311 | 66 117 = 0.90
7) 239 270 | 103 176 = 1.00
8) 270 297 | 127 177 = 1.05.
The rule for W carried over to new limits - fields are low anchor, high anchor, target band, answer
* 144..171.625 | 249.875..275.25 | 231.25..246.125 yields 0.02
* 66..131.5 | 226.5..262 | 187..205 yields 0.05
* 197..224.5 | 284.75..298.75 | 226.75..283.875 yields -0.03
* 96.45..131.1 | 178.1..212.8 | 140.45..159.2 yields 0.01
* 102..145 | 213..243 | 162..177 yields 0.00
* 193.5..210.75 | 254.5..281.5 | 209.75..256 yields 0.02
